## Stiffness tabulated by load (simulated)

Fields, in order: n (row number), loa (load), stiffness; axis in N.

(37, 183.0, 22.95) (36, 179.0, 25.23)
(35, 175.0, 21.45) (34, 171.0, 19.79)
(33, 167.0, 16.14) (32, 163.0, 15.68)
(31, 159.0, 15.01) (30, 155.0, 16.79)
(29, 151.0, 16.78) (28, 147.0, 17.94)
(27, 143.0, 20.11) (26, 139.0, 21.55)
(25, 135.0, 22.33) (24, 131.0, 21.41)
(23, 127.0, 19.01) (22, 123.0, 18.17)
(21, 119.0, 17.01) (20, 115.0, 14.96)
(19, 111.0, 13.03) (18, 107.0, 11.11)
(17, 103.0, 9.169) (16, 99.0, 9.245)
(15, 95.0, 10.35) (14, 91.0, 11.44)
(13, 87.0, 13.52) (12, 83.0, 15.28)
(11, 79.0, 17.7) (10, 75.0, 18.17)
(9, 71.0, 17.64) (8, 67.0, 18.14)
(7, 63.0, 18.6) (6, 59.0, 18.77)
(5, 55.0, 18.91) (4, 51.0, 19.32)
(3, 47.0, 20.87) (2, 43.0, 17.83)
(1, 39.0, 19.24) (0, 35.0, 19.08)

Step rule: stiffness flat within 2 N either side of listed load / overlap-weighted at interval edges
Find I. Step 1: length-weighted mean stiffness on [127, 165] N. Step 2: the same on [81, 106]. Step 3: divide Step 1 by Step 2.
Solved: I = 1.62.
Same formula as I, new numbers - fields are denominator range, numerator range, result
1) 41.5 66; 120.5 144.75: 1.07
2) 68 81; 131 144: 1.20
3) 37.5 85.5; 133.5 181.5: 1.04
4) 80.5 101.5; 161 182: 1.65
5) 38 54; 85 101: 0.58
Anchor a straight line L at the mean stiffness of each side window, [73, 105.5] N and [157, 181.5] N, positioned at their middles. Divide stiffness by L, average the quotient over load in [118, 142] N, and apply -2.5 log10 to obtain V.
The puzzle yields -0.24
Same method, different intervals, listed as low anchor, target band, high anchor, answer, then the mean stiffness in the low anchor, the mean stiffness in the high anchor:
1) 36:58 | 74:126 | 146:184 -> 0.35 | 19.2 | 18.7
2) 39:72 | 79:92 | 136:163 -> 0.29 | 18.8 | 18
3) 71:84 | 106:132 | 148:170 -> 0.03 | 17.3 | 16.3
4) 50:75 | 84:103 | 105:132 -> 0.47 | 18.5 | 16.2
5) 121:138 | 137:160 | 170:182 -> 0.16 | 20.3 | 22.4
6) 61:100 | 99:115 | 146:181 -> 0.39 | 15.2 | 18.3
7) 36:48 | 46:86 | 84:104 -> -0.18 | 19.2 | 11.1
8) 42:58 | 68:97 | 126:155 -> 0.28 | 19.3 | 19.7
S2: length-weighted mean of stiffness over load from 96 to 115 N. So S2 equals 11.1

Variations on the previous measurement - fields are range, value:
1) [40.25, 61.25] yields 19.1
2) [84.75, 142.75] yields 15.3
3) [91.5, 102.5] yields 9.94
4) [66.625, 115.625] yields 13.7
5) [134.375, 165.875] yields 18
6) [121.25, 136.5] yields 20.2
